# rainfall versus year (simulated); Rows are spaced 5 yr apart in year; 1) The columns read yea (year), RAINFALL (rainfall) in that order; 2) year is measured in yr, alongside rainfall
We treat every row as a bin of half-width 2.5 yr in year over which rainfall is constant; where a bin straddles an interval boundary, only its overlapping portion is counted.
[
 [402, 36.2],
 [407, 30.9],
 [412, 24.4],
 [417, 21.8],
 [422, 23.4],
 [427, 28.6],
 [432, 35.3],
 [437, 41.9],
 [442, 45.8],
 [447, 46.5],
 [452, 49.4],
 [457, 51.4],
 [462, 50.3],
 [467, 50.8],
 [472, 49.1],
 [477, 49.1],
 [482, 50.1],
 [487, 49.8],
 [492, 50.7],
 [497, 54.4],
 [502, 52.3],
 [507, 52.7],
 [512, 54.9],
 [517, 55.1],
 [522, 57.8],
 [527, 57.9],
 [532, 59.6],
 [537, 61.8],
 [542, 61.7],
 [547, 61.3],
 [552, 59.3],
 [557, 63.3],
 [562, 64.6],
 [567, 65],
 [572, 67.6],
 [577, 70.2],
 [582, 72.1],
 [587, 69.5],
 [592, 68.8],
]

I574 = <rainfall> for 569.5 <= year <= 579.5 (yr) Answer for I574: 68.9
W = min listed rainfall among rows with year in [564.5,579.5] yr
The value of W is 65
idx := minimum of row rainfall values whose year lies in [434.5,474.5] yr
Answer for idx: 41.9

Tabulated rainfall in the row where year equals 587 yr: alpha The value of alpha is 69.5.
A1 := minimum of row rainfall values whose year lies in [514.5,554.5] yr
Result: 55.1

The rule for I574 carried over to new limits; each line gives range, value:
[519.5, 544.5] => 59.8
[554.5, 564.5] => 64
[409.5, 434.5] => 26.7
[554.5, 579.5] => 66.1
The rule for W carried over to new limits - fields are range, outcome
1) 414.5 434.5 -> 21.8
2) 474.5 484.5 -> 49.1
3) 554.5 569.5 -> 63.3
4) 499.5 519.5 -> 52.3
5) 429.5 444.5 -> 35.3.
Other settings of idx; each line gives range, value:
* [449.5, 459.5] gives 49.4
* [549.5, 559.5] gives 59.3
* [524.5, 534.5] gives 57.9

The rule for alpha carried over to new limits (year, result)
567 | 65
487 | 49.8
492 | 50.7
